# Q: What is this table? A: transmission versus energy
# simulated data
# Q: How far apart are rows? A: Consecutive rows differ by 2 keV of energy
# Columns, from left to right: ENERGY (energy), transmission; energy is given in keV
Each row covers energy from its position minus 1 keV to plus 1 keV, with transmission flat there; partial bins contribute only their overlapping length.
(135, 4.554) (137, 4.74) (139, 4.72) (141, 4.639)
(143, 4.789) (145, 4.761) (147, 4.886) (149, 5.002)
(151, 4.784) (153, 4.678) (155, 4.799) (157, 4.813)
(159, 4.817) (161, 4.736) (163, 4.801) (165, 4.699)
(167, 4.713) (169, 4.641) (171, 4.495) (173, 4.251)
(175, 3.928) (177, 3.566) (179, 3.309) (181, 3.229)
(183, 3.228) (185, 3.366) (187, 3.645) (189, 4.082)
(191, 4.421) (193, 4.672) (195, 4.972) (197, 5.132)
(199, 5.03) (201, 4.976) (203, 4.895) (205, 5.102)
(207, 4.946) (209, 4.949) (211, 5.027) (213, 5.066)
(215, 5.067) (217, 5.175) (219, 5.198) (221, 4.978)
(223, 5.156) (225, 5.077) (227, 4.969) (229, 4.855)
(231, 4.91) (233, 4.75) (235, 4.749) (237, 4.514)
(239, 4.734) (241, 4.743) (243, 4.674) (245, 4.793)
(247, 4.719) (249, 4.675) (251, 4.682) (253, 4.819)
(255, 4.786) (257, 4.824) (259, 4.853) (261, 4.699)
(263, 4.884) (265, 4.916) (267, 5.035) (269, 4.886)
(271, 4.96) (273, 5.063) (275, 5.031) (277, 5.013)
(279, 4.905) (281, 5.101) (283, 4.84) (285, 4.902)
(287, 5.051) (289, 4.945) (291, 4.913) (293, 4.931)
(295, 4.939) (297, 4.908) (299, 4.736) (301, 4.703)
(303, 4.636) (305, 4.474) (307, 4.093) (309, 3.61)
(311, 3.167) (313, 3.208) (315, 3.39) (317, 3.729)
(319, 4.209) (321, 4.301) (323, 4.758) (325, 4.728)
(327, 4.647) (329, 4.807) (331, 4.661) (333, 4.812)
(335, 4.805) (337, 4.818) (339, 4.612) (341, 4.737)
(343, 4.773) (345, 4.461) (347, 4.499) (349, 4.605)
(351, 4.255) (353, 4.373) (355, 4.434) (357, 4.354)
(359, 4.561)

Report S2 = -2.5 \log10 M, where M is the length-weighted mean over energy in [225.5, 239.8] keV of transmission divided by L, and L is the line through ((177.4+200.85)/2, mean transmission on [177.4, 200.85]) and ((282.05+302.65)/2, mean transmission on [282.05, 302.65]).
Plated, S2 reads -0.08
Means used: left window 4.12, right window 4.88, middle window 4.79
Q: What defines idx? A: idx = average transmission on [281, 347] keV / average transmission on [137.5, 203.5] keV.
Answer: 1.0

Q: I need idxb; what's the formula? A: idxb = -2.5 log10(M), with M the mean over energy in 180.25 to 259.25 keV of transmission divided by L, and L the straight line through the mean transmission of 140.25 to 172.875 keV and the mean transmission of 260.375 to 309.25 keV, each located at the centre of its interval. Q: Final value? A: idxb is 0.02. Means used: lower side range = 4.74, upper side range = 4.83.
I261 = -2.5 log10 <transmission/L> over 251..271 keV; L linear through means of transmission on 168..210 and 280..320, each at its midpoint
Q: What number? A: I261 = -0.11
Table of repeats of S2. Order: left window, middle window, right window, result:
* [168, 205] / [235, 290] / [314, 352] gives -0.11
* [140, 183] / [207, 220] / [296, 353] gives -0.14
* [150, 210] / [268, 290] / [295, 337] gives -0.14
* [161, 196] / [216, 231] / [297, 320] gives -0.23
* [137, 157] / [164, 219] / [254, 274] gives 0.08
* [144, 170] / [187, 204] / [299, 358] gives 0.00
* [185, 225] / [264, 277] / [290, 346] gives -0.08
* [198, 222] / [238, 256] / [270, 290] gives 0.06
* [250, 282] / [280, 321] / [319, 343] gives 0.09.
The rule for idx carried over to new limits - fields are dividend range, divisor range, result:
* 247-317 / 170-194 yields 1.21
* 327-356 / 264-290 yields 0.93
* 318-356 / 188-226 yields 0.93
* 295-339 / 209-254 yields 0.89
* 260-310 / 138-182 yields 1.07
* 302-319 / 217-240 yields 0.78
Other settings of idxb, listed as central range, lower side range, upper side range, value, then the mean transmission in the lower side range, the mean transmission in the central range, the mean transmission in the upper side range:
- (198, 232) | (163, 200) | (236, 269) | -0.13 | 4.2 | 5.02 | 4.78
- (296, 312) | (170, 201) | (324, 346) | 0.07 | 4.12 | 4.29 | 4.71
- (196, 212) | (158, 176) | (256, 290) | -0.07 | 4.56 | 5.01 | 4.94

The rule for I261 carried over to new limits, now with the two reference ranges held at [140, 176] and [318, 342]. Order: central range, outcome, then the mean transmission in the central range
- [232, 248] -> -0.01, 4.71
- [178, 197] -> 0.18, 3.95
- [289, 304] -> -0.04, 4.83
